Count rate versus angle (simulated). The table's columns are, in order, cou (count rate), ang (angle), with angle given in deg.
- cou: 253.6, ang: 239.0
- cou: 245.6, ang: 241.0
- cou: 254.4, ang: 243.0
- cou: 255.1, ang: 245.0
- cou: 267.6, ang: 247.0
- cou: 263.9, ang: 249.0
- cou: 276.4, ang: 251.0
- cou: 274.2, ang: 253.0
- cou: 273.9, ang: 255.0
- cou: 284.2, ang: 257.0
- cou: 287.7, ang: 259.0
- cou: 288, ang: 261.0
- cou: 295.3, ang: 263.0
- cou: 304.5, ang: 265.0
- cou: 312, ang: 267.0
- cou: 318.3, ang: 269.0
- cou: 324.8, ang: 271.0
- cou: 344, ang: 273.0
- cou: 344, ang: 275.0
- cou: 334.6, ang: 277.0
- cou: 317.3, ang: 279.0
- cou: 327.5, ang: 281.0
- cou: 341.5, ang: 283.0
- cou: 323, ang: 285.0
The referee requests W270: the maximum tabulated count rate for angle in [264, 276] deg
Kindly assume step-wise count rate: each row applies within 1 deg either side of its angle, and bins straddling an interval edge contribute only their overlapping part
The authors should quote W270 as 344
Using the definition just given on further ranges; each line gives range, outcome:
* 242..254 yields 276.4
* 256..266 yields 304.5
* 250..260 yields 287.7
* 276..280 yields 334.6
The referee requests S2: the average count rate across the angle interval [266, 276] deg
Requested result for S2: 329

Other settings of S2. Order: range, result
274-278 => 339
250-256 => 275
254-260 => 282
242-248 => 259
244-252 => 266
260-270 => 304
